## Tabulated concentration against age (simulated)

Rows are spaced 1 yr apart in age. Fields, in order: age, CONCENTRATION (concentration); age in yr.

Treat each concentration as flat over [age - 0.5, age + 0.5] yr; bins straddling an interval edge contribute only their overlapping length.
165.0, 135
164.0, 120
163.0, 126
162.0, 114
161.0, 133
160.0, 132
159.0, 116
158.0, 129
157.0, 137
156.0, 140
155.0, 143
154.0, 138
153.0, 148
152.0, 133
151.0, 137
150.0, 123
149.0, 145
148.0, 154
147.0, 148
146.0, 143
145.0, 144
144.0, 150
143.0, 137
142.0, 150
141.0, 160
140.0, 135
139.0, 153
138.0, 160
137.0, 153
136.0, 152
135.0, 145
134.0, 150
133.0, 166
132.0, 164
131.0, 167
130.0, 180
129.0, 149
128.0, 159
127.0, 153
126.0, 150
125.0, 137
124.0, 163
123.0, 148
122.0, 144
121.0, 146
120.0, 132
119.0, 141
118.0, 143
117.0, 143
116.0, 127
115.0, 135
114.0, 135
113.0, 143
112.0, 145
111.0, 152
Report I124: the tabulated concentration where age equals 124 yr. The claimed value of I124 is 163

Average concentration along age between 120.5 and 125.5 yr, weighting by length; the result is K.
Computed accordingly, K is 148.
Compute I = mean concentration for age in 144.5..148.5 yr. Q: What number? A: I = 147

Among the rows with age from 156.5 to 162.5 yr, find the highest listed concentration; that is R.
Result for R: 137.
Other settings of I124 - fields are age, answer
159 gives 116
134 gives 150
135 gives 145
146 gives 143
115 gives 135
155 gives 143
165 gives 135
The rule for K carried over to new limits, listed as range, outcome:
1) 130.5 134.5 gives 162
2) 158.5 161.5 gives 127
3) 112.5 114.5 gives 139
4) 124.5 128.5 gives 150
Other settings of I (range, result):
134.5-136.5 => 148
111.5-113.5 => 144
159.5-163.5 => 126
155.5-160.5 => 131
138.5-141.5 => 149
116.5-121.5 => 141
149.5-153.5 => 135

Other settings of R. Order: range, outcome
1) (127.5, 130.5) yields 180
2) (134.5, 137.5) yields 153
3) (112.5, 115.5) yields 143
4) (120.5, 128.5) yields 163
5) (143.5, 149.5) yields 154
